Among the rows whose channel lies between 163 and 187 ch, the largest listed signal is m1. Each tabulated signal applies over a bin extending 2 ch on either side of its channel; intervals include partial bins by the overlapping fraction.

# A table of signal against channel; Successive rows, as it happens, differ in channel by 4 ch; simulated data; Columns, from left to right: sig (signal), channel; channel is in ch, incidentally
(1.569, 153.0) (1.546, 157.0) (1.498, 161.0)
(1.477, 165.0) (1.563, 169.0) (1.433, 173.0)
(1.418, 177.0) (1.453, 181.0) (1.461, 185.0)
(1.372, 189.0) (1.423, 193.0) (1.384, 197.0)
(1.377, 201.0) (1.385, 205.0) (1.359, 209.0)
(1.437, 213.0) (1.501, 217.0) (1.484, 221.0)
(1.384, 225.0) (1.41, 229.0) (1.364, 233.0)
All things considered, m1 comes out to 1.563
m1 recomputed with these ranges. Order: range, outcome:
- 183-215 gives 1.461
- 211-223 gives 1.501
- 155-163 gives 1.546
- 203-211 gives 1.385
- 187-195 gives 1.423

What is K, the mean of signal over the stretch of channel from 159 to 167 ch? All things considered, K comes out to 1.49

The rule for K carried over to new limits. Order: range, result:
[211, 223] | 1.47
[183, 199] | 1.41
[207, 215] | 1.4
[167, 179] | 1.47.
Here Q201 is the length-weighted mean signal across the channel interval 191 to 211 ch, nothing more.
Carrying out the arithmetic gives 1.39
